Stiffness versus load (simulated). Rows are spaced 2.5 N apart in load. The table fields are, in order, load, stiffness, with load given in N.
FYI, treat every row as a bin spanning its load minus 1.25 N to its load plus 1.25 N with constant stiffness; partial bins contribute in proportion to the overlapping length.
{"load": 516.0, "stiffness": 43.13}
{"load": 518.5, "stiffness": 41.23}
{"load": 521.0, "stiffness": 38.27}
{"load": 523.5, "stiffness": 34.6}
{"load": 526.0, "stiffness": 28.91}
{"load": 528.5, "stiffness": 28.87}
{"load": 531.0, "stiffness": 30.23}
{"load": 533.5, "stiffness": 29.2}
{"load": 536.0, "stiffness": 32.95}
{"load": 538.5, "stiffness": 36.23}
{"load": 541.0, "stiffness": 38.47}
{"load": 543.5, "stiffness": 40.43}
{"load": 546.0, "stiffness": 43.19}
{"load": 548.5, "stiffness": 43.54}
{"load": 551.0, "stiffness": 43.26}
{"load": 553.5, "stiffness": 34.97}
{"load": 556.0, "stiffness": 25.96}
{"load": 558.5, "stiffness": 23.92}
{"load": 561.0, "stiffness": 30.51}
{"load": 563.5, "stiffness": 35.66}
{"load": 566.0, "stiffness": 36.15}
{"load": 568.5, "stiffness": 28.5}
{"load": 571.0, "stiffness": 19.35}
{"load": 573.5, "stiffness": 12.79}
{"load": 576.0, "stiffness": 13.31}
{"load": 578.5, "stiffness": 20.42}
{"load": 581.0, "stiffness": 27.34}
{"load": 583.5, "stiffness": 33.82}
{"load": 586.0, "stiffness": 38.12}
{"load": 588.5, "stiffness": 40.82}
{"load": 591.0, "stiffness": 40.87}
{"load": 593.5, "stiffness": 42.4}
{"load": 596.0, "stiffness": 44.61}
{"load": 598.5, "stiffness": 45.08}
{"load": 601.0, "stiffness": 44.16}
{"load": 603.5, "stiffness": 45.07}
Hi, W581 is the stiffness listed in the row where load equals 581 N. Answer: 27.34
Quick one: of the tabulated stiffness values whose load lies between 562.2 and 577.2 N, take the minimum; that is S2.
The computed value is 12.79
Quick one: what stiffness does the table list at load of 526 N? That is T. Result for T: 28.91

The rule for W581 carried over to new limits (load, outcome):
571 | 19.35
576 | 13.31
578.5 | 20.42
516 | 43.13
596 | 44.61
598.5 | 45.08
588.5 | 40.82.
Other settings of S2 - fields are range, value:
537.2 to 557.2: 25.96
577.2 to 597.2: 20.42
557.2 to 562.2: 23.92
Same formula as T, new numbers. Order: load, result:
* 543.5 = 40.43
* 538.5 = 36.23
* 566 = 36.15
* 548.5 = 43.54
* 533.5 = 29.2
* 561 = 30.51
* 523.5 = 34.6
